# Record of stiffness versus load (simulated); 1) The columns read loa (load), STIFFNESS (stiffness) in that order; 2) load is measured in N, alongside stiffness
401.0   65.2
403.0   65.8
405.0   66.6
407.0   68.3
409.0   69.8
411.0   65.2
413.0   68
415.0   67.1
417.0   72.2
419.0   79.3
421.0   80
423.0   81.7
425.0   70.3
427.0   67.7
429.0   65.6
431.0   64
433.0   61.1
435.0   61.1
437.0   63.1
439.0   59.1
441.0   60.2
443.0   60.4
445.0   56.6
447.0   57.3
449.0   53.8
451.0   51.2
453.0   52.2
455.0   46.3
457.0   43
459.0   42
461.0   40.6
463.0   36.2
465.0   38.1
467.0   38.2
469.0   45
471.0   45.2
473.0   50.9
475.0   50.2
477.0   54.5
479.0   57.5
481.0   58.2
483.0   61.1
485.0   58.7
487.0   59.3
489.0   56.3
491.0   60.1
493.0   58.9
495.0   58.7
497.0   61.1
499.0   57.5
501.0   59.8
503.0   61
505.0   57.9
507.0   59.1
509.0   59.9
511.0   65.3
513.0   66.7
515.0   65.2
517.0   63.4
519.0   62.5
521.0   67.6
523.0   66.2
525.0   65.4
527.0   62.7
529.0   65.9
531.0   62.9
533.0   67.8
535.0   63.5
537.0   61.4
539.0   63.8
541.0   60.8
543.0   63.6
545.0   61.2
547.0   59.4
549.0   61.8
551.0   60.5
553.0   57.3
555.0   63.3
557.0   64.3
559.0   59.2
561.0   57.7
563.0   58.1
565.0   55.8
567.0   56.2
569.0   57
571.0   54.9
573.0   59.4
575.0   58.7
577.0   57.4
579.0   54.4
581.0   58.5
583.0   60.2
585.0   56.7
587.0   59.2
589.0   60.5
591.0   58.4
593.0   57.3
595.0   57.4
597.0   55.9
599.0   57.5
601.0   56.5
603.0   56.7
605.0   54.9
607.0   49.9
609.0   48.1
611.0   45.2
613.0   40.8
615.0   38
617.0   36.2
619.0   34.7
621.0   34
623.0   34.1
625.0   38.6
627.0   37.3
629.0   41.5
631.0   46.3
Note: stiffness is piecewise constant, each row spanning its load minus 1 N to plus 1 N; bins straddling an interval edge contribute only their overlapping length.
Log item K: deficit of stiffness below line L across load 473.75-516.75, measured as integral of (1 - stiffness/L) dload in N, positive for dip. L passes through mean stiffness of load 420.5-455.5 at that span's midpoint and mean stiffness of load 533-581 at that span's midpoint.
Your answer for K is 0.9 N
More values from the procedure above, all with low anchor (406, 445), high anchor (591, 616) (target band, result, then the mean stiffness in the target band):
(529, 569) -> -3.1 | 61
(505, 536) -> -2.7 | 64.1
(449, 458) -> 2.2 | 48.8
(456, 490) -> 7.5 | 49.1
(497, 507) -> 0.2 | 59.3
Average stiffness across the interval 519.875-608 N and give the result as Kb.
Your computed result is 59.7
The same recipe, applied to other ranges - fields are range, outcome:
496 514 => 60.9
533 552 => 62.1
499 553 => 62.7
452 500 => 51.2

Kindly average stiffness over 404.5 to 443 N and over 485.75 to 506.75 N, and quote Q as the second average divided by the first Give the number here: 0.87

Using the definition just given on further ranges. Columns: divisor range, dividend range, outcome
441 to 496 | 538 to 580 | 1.15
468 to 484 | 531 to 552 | 1.18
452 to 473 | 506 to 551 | 1.47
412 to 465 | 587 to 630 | 0.80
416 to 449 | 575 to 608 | 0.87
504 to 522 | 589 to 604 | 0.91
